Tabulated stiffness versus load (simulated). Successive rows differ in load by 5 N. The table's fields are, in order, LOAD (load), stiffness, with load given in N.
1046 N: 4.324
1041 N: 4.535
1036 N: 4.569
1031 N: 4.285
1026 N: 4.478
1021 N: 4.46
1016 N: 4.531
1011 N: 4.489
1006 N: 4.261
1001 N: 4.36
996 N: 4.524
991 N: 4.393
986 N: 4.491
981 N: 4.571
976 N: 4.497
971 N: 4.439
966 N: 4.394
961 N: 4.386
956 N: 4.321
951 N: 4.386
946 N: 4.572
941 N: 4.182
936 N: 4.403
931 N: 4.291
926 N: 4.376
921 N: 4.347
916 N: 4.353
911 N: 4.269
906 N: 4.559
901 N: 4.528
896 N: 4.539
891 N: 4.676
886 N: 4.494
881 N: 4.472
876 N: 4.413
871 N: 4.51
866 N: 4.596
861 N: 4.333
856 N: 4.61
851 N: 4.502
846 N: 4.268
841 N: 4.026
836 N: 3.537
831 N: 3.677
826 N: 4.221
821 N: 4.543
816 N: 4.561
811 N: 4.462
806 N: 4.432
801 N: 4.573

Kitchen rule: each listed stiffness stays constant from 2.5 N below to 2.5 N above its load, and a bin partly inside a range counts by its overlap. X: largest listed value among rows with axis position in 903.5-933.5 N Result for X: 4.559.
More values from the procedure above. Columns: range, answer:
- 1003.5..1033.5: 4.531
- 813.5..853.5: 4.561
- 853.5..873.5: 4.61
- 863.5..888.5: 4.596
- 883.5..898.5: 4.676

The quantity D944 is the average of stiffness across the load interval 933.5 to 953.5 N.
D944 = 4.39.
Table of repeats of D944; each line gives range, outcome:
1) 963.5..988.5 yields 4.48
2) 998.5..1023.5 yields 4.42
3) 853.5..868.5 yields 4.51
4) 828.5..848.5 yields 3.88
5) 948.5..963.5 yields 4.36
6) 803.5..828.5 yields 4.44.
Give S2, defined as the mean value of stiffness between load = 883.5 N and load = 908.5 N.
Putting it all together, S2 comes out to 4.56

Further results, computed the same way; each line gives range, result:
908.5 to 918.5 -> 4.31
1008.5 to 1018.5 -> 4.51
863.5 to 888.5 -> 4.5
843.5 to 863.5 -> 4.43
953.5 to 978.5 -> 4.41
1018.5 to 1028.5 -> 4.47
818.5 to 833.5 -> 4.15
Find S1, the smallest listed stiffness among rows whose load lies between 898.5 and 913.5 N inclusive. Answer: 4.269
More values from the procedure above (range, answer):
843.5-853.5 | 4.268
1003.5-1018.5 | 4.261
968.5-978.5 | 4.439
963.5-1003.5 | 4.36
